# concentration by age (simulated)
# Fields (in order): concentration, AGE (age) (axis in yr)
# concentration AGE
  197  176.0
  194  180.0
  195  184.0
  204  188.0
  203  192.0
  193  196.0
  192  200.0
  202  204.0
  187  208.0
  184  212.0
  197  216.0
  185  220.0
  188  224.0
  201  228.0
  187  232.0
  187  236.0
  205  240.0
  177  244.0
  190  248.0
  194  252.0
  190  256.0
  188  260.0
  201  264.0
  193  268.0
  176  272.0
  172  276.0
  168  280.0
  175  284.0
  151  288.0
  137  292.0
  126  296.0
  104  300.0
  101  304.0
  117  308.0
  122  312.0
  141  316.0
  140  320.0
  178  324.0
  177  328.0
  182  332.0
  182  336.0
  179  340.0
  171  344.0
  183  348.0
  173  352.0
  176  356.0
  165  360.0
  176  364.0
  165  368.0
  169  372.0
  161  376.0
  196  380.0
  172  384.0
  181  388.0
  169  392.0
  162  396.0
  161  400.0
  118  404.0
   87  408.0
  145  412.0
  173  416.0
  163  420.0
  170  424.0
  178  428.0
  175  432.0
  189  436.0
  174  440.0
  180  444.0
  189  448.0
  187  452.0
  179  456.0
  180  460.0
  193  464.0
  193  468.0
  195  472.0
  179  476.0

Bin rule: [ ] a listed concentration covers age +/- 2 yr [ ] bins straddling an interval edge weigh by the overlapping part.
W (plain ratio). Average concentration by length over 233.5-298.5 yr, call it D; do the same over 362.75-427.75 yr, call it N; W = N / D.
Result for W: 0.9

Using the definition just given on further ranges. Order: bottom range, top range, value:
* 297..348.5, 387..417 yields 0.98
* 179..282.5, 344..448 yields 0.88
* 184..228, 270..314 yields 0.73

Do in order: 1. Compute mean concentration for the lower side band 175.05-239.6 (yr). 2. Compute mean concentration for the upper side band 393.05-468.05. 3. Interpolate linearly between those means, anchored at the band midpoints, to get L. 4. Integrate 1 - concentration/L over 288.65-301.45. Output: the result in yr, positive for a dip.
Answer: 4.00 yr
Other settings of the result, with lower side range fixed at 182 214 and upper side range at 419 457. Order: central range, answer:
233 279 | 0.75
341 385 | 2.47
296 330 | 9.57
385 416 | 5.58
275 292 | 2.38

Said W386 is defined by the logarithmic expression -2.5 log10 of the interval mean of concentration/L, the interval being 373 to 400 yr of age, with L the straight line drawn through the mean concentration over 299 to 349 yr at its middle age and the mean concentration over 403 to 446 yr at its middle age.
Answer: -0.100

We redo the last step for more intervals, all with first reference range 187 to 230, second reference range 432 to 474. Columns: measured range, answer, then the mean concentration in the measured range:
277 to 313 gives 0.38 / 135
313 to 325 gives 0.27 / 148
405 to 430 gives 0.23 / 151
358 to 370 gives 0.12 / 169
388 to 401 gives 0.13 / 167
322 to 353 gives 0.07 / 178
